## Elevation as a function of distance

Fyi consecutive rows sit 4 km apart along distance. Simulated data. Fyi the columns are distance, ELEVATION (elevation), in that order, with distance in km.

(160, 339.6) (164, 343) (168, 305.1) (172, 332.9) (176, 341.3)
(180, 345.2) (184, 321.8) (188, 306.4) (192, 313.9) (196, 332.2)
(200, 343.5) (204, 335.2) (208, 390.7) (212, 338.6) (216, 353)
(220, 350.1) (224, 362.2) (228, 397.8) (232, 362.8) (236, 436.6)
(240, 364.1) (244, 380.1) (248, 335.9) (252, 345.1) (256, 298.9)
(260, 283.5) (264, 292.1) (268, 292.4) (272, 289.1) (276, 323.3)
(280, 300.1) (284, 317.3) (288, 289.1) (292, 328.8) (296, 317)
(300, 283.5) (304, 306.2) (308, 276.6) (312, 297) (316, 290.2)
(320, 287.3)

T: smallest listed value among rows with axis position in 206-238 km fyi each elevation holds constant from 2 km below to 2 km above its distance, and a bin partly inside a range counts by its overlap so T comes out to 338.6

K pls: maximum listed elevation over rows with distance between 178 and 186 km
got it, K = 345.2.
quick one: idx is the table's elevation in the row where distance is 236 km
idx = 436.6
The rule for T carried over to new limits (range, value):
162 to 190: 305.1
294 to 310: 276.6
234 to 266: 283.5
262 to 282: 289.1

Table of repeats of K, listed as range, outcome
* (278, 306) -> 328.8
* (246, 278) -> 345.1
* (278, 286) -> 317.3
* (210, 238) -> 436.6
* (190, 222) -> 390.7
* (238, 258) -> 380.1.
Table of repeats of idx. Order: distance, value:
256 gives 298.9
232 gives 362.8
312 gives 297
